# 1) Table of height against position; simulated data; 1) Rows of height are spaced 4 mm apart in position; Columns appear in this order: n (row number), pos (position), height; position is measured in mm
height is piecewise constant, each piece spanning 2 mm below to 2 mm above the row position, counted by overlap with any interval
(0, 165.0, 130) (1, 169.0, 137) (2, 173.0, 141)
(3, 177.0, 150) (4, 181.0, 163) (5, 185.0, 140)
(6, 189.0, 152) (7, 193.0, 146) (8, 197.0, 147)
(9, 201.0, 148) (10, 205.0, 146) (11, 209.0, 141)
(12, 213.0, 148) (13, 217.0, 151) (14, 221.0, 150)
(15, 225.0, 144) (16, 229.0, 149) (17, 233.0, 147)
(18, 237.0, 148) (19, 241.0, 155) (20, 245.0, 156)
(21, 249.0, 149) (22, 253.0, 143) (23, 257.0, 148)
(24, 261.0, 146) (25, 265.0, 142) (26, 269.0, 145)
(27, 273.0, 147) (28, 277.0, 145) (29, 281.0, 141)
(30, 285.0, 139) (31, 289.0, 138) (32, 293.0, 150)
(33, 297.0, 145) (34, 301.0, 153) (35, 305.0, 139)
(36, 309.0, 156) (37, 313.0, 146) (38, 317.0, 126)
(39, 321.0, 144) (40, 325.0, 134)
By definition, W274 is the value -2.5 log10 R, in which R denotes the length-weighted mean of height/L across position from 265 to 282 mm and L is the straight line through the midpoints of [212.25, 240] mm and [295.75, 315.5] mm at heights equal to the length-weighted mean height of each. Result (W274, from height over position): 0.03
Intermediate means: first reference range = 148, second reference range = 147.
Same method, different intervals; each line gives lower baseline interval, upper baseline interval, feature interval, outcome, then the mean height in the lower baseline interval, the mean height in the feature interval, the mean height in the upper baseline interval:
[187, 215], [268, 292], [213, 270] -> -0.03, 147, 148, 143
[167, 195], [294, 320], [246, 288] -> 0.00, 147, 145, 144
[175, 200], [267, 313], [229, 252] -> -0.02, 150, 150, 145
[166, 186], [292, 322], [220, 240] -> -0.02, 146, 148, 145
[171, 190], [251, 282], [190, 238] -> 0.00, 149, 147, 145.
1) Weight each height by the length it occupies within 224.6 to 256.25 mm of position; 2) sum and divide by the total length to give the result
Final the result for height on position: 149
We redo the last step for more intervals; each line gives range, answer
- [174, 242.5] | 148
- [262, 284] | 144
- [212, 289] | 147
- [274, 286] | 142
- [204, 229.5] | 147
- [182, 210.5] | 146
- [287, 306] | 145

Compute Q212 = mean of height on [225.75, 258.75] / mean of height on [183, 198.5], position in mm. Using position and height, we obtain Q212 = 1.0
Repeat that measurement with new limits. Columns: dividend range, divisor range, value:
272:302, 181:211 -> 0.98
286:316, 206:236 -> 0.99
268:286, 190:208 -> 0.98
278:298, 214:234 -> 0.96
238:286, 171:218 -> 0.99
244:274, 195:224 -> 1.00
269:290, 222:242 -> 0.96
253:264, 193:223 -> 0.99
